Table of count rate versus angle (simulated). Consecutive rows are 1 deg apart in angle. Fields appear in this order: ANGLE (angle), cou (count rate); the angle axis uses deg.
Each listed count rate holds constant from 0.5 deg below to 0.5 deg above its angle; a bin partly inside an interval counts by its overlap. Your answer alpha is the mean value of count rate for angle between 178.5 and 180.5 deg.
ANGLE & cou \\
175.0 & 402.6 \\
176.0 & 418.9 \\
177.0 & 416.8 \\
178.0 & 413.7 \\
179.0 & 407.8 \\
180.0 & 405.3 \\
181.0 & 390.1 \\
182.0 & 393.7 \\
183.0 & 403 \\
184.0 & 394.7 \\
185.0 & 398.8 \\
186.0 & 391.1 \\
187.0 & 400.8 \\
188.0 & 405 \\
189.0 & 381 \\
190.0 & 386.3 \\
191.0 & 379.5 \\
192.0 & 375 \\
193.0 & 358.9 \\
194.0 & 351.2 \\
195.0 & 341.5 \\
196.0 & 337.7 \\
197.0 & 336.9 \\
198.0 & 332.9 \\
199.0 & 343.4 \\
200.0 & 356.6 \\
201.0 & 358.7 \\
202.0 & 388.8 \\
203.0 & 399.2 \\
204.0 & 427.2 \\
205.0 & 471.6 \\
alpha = 407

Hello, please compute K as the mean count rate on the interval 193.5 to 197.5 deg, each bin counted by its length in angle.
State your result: 342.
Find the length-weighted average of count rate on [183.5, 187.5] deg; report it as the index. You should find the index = 396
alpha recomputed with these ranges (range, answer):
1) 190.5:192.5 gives 377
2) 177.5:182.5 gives 402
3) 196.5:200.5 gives 342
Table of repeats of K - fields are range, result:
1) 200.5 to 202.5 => 374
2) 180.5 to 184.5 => 395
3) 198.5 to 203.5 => 369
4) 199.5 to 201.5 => 358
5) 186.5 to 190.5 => 393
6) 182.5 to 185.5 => 399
